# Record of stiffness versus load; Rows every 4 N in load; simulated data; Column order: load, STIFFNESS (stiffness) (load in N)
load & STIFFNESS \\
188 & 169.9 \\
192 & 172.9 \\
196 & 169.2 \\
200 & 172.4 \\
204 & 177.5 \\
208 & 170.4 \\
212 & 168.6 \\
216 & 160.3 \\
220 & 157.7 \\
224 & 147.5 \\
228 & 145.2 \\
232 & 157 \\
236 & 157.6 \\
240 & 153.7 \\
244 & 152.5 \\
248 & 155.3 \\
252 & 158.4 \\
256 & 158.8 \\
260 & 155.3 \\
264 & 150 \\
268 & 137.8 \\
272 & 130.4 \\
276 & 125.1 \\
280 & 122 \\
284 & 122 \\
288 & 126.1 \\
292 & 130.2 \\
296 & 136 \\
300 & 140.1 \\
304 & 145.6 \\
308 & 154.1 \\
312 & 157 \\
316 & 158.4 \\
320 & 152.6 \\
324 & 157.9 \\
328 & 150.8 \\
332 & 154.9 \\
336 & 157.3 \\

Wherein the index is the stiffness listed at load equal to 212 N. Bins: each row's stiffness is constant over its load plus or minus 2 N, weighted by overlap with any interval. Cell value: 168.6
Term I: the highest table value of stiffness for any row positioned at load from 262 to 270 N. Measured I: 150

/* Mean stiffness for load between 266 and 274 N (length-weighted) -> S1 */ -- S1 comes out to 134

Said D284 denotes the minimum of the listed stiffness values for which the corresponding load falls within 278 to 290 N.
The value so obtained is 122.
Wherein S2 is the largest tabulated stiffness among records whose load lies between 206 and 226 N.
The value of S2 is 170.4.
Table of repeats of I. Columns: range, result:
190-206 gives 177.5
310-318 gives 158.4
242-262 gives 158.8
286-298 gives 136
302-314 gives 157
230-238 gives 157.6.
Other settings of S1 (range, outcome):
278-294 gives 125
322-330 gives 154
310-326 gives 156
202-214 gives 172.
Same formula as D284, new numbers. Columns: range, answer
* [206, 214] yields 168.6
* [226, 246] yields 145.2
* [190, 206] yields 169.2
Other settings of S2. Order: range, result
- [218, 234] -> 157.7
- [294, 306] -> 145.6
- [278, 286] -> 122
